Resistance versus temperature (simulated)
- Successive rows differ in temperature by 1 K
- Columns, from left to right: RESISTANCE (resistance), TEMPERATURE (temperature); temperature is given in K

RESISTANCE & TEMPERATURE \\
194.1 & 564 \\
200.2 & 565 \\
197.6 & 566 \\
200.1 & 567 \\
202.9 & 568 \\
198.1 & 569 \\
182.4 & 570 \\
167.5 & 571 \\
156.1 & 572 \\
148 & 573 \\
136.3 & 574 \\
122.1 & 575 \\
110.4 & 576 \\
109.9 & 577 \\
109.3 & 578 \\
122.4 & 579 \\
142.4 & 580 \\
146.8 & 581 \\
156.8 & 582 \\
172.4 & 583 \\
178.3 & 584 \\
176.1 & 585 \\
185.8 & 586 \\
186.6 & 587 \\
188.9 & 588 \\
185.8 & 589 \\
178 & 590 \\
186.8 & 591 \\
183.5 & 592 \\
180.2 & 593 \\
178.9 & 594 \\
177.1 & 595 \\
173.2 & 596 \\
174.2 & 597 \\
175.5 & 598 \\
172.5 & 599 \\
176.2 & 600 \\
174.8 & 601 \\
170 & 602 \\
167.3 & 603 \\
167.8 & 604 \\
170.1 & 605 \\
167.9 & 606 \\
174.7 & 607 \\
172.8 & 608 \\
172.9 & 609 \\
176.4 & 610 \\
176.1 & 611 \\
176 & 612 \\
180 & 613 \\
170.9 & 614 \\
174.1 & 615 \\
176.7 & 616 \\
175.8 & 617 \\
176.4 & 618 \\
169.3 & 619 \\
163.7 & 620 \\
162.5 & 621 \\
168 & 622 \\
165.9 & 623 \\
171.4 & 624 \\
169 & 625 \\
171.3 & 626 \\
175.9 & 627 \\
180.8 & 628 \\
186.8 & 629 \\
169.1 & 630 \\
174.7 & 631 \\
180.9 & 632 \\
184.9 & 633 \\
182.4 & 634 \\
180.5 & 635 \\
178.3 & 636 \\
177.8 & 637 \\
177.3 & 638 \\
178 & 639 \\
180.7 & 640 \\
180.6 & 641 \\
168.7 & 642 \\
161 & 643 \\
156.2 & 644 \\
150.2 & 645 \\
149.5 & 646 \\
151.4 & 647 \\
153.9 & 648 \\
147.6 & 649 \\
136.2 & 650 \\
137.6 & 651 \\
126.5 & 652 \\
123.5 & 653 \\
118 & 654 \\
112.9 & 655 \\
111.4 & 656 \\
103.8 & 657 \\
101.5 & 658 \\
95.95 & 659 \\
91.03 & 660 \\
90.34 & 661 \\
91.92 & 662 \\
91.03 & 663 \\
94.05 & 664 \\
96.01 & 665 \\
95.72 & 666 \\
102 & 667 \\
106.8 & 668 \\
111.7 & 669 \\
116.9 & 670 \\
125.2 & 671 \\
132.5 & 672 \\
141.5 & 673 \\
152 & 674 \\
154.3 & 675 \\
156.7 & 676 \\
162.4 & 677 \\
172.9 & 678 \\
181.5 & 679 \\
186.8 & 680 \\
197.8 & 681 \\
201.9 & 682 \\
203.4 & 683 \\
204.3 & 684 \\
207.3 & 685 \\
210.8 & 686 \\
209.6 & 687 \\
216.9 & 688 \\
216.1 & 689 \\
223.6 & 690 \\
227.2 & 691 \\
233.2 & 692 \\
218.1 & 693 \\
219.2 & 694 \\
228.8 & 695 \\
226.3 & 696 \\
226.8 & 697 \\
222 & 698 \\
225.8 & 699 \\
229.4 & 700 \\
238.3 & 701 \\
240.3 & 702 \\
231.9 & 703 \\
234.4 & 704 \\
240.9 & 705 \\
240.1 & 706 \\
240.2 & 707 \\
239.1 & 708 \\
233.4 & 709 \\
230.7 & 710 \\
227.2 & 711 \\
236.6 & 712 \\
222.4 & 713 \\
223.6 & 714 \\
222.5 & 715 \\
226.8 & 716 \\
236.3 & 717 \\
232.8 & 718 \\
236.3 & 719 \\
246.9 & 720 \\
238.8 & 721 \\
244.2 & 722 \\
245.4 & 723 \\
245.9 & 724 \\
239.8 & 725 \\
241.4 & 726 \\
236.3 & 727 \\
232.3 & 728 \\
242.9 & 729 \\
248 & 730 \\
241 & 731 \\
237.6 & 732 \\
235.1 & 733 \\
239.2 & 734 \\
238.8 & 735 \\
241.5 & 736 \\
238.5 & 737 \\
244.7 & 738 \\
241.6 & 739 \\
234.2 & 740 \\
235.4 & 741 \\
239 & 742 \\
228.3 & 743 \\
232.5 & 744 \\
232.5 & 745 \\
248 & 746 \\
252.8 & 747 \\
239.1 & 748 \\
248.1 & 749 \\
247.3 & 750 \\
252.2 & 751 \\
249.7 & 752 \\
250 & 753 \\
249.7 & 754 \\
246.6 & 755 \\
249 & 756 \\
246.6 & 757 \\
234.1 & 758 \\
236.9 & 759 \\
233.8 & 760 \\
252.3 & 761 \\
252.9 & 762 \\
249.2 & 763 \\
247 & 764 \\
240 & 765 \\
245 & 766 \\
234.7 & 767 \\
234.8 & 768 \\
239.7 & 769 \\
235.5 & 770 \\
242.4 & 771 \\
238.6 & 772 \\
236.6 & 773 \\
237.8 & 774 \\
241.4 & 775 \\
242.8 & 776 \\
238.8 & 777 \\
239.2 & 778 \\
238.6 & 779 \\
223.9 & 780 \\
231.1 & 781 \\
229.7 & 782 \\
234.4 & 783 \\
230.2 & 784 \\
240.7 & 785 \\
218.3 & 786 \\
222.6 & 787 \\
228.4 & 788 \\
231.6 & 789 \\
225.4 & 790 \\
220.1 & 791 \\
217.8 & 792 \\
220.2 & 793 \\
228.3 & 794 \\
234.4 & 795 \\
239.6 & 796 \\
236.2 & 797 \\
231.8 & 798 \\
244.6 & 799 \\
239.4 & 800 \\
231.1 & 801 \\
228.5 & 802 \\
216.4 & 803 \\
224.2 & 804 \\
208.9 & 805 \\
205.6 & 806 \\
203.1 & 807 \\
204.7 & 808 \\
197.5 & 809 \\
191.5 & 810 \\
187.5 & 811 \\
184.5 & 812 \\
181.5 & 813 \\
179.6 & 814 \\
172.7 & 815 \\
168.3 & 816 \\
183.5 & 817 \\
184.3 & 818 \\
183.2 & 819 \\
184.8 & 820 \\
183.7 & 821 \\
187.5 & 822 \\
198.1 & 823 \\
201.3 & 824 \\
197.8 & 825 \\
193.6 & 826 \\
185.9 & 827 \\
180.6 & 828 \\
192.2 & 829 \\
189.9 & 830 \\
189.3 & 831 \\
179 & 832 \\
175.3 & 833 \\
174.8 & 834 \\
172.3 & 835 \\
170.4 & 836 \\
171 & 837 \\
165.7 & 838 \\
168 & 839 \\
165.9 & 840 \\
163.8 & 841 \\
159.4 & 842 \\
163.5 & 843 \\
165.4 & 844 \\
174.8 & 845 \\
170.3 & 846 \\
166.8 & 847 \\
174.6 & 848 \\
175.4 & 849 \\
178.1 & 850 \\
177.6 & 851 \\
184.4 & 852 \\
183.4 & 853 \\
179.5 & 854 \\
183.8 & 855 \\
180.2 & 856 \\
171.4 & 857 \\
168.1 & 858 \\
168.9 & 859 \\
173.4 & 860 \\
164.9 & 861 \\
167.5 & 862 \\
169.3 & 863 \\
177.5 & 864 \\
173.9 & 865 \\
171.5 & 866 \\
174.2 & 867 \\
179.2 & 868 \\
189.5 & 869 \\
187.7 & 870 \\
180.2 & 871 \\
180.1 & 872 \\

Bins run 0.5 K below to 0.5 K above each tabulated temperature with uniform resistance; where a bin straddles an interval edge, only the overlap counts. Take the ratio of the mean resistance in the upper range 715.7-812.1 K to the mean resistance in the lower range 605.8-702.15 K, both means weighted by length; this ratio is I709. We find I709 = 1.41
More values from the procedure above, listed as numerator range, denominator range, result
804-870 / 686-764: 0.76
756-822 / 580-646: 1.28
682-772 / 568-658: 1.44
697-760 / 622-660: 1.53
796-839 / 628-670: 1.40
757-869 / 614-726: 1.12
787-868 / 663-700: 1.07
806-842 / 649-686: 1.35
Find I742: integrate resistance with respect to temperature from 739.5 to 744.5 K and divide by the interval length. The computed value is 234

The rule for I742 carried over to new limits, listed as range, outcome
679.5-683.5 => 197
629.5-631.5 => 172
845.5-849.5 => 172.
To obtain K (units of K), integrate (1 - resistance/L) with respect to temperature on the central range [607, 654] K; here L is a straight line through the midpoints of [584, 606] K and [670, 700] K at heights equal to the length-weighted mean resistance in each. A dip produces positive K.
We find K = 4.30 K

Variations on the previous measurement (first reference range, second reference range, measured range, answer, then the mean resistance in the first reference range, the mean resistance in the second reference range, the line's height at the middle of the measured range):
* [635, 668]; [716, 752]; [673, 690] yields -1.67 K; 133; 240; 172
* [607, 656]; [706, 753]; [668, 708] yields 1.76 K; 165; 239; 207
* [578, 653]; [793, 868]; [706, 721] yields -4.66 K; 169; 188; 178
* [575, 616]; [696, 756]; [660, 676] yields 7.19 K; 168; 238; 207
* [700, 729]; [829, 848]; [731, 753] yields -1.92 K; 236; 172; 222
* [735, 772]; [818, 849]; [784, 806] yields -1.95 K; 242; 178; 209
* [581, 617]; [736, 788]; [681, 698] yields -0.44 K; 175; 240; 211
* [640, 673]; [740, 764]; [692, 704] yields -3.58 K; 124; 244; 176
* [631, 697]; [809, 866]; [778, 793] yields -4.86 K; 159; 178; 172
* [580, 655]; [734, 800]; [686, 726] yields -4.03 K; 169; 238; 210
